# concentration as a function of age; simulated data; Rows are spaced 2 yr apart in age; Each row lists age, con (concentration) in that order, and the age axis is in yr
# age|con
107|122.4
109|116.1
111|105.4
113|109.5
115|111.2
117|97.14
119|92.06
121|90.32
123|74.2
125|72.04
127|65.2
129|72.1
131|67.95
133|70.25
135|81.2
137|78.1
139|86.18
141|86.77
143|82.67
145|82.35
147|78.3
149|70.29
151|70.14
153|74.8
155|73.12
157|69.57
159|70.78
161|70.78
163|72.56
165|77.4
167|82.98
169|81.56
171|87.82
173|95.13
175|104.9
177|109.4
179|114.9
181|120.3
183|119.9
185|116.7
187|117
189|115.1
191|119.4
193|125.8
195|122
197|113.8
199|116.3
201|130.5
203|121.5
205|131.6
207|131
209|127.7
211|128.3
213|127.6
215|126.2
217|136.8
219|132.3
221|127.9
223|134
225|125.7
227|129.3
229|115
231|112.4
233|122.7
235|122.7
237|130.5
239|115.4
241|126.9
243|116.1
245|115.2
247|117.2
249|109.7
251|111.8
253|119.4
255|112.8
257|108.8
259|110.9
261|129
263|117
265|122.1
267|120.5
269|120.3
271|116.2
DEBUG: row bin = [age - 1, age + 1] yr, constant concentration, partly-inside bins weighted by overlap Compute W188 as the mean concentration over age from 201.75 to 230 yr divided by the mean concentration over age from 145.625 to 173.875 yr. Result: 1.67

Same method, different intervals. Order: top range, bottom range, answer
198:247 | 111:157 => 1.53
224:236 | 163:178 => 1.35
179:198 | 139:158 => 1.54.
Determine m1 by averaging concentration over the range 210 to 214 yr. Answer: 128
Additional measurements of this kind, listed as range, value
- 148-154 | 71.7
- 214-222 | 131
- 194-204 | 121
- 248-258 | 112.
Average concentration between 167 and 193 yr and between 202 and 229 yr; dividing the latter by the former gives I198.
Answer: 1.2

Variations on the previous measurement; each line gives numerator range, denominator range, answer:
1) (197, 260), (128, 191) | 1.39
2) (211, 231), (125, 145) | 1.66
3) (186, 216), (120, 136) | 1.67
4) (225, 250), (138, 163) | 1.57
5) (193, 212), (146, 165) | 1.72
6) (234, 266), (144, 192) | 1.29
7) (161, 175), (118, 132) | 1.10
